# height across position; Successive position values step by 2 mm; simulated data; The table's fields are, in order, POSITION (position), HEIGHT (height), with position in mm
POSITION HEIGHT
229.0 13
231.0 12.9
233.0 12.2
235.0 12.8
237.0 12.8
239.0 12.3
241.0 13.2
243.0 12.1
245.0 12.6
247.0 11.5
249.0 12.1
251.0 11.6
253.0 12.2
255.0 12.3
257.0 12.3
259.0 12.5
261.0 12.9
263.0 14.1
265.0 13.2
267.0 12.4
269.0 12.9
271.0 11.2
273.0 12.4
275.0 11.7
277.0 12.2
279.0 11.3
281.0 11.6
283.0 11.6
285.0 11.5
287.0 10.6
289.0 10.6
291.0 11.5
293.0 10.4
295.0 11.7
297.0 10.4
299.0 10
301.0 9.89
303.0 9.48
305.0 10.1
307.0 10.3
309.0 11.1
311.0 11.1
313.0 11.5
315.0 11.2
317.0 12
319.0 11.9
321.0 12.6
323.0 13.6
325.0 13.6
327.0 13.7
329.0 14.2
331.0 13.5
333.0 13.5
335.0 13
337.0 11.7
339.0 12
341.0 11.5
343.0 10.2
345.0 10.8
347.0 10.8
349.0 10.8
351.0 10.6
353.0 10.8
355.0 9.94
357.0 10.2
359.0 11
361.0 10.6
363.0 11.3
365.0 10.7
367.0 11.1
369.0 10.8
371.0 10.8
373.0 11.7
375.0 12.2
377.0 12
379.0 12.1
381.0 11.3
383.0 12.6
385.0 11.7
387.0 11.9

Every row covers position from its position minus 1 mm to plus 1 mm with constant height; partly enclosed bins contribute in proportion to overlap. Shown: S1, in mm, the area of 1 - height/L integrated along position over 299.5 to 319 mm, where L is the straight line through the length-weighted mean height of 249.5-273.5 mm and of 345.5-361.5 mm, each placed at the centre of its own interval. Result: 1.2 mm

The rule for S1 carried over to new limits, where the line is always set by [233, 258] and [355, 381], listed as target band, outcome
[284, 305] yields 2.3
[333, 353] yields 0.1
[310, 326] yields -0.8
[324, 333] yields -1.7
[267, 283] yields 0.2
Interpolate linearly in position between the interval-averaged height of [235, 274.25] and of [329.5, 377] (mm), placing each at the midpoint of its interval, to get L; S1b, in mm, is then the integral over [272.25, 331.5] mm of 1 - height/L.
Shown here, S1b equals 1.7 mm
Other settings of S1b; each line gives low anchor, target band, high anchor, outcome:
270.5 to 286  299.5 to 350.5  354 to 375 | -2.2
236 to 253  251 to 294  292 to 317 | -1.6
